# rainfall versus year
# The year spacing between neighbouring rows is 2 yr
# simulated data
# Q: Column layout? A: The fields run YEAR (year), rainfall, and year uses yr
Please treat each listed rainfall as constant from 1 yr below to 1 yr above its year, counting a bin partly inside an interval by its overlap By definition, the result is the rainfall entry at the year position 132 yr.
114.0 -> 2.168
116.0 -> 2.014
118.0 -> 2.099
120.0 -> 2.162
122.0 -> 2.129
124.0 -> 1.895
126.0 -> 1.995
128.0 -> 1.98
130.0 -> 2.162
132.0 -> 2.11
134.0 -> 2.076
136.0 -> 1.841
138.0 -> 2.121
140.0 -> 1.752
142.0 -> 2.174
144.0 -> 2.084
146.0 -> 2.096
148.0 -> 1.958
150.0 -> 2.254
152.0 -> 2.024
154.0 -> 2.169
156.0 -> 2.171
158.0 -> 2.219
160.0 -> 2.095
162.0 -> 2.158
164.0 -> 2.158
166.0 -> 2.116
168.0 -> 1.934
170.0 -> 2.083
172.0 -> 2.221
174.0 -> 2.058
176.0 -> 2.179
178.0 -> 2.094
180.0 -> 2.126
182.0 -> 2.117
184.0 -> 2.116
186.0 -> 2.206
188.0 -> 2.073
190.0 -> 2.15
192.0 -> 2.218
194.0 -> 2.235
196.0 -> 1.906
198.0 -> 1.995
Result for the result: 2.11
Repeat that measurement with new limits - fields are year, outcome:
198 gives 1.995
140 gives 1.752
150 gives 2.254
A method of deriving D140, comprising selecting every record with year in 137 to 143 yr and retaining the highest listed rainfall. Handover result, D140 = 2.174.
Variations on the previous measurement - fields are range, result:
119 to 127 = 2.162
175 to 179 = 2.179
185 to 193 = 2.218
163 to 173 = 2.221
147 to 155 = 2.254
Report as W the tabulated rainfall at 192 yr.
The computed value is 2.218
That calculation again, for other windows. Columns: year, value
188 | 2.073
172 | 2.221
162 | 2.158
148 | 1.958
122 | 2.129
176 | 2.179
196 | 1.906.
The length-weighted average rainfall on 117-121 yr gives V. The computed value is 2.13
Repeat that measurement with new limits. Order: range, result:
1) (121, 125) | 2.01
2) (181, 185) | 2.12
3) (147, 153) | 2.08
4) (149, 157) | 2.15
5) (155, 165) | 2.16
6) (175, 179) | 2.14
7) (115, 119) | 2.06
